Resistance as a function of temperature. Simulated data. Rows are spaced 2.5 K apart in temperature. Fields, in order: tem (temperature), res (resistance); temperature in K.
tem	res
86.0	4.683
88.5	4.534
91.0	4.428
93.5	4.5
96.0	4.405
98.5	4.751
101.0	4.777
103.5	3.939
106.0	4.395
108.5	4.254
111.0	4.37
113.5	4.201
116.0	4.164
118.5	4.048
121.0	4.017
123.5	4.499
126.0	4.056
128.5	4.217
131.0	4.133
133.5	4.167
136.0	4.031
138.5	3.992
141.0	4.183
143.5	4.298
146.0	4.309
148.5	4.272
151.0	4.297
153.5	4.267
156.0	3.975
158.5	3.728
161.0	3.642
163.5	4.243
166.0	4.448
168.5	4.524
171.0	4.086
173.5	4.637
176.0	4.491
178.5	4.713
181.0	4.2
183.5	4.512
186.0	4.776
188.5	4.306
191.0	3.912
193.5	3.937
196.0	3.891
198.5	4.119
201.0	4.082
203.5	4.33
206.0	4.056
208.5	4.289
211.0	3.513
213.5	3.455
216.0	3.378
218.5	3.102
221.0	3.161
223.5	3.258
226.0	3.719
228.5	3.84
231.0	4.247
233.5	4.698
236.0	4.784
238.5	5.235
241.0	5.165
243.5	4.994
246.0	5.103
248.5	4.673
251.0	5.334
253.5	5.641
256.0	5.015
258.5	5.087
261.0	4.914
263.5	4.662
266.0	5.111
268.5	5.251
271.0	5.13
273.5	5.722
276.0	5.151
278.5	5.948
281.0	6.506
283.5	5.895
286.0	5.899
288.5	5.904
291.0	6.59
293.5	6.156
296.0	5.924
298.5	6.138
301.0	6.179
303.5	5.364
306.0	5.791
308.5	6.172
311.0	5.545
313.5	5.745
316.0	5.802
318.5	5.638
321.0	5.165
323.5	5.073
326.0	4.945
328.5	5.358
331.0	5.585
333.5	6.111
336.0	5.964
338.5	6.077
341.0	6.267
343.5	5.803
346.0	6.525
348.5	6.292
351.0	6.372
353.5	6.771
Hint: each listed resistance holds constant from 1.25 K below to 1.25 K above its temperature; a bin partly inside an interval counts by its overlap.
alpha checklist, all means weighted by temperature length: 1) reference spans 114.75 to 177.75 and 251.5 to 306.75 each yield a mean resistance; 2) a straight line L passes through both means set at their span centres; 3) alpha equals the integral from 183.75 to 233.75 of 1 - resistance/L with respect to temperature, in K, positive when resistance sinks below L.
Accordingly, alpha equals 9.8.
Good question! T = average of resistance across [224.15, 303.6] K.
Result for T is 5.3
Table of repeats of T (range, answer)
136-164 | 4.1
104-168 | 4.17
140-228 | 4.06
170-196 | 4.34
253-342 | 5.65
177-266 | 4.36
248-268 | 5.08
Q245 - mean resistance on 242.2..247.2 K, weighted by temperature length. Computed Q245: 5.05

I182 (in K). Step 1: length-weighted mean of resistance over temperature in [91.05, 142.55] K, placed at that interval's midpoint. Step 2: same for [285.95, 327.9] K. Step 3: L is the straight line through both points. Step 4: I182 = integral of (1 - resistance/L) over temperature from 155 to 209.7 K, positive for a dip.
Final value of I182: 6.3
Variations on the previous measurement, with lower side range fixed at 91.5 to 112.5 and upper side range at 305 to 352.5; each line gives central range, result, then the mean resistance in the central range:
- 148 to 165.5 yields 2.5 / 4.07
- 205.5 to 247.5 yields 8.6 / 4.12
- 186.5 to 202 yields 2.8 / 4.08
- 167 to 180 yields 1.0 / 4.48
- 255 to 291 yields -0.1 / 5.49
